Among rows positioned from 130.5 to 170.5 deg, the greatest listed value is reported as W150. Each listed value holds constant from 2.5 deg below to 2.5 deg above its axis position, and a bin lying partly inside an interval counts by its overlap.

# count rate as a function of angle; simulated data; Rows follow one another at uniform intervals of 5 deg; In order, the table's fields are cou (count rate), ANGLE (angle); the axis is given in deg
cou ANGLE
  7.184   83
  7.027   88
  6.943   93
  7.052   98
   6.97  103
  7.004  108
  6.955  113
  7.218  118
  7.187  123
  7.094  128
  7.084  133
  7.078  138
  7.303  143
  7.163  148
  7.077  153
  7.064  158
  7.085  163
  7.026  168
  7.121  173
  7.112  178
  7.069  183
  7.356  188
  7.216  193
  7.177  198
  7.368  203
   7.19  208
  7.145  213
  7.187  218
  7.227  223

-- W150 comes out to 7.303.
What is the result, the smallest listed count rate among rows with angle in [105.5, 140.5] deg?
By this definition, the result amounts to 6.955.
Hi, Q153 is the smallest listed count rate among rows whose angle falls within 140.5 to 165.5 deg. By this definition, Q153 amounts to 7.064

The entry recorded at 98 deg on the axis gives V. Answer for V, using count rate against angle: 7.052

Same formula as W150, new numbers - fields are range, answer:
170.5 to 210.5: 7.368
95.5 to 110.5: 7.052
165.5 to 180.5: 7.121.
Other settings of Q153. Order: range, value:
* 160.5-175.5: 7.026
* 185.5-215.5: 7.145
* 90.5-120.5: 6.943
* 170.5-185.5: 7.069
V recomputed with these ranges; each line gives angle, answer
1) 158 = 7.064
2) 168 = 7.026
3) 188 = 7.356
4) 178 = 7.112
